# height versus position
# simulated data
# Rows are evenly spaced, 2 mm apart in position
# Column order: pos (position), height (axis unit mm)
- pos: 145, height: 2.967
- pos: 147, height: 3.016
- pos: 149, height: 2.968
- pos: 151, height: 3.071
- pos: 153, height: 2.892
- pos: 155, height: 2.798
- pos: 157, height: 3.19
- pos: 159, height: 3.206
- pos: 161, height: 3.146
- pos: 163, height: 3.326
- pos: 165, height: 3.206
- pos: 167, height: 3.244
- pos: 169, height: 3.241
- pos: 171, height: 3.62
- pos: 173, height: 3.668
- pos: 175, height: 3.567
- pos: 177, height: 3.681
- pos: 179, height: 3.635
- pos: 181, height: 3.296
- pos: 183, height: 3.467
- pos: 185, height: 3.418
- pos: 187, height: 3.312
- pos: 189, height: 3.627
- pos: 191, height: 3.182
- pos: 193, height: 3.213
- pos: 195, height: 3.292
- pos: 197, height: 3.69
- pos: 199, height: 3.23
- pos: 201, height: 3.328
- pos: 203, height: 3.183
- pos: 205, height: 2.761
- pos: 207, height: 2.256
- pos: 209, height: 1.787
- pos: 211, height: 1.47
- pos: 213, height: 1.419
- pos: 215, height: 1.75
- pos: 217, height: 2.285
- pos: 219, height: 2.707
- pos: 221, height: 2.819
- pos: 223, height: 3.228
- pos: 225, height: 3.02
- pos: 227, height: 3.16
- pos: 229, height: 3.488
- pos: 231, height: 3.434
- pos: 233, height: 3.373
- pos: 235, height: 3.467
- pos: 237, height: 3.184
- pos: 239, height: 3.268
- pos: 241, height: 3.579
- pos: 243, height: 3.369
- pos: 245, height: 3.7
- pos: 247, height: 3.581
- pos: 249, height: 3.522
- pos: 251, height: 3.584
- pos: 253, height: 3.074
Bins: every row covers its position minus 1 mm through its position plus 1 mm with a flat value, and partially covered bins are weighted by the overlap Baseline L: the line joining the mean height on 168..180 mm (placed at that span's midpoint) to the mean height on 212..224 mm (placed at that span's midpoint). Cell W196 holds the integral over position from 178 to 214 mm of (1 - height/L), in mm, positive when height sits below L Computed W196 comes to 0.3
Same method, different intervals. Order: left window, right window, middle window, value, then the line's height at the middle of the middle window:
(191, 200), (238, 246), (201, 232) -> 7.2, 3.4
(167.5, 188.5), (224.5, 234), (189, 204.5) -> 0.5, 3.42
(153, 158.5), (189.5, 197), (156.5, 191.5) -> -2.7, 3.15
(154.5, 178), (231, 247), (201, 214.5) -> 4.7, 3.39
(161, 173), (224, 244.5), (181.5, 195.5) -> -0.1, 3.34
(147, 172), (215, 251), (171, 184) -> -1.6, 3.17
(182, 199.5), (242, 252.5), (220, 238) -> 1.2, 3.48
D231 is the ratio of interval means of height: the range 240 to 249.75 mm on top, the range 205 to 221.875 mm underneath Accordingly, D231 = 1.69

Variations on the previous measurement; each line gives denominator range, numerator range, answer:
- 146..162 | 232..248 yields 1.13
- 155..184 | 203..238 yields 0.80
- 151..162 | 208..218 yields 0.57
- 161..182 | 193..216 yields 0.75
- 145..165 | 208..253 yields 0.97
